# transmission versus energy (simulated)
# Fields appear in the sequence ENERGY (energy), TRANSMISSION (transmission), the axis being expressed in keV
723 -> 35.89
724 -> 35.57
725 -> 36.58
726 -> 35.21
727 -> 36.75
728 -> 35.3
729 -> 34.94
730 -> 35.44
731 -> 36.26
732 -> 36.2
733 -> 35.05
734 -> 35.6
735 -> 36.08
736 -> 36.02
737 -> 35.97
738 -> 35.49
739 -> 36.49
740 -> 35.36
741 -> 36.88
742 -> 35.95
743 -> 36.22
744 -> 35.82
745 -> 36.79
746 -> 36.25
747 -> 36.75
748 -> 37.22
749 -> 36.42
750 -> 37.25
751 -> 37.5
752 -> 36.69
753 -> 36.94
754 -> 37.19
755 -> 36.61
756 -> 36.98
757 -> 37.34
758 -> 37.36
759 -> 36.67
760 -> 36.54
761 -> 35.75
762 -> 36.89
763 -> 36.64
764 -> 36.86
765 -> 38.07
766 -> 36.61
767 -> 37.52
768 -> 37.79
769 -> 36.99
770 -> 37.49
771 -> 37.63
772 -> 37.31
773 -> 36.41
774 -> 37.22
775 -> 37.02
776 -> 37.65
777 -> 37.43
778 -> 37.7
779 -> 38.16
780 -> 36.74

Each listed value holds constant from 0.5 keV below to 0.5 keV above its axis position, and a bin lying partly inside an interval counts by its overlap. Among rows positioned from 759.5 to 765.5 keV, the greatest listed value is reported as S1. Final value 38.07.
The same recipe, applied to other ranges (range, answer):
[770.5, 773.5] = 37.63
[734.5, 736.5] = 36.08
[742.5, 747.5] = 36.79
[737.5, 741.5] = 36.88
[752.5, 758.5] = 37.36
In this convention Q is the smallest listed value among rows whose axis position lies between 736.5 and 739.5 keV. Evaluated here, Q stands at 35.49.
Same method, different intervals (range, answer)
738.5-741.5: 35.36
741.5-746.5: 35.82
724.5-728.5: 35.21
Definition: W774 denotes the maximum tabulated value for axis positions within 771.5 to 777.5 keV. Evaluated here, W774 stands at 37.65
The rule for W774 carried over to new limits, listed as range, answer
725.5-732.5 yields 36.75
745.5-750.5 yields 37.25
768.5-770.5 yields 37.49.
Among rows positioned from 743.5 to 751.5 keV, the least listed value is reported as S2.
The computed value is 35.82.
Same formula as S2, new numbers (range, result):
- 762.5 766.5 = 36.61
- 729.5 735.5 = 35.05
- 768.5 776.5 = 36.41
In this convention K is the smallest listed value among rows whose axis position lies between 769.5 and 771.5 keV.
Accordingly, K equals 37.49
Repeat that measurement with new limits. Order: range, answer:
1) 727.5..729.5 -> 34.94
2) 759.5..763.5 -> 35.75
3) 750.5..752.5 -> 36.69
